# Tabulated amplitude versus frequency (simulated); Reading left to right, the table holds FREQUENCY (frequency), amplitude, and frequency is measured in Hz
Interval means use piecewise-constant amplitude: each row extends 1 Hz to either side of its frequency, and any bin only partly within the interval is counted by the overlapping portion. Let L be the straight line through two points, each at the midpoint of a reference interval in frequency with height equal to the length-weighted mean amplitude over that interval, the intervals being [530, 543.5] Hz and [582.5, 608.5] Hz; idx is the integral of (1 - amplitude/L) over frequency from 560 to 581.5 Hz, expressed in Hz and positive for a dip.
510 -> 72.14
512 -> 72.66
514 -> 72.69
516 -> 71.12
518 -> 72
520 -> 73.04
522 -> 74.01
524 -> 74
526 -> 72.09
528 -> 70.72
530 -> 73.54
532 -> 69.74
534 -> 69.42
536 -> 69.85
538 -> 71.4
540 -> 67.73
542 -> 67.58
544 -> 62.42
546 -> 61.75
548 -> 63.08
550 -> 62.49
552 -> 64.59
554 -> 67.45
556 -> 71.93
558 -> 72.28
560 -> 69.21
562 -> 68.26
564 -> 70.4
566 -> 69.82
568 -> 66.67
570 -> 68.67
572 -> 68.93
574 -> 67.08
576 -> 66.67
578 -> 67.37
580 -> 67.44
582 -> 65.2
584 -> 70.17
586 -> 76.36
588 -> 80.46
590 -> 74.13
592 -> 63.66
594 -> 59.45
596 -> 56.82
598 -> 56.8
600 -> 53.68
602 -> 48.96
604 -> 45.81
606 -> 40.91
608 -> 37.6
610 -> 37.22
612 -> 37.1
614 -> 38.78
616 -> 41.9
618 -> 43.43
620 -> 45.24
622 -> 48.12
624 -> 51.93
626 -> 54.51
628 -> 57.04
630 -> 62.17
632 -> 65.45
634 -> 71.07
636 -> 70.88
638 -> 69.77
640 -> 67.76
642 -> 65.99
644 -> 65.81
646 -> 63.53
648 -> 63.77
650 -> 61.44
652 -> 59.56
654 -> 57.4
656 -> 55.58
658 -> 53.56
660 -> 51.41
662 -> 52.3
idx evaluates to -1.5 Hz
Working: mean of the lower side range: 69.3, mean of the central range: 68.1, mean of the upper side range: 59.4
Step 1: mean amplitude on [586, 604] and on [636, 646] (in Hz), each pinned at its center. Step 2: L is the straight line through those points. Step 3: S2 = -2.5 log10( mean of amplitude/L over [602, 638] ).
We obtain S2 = 0.27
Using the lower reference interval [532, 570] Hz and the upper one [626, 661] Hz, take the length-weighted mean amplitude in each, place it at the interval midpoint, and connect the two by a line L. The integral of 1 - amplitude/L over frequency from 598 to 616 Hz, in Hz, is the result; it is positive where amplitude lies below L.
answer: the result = 5.91 Hz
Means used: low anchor 67.7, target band 43.3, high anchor 62.3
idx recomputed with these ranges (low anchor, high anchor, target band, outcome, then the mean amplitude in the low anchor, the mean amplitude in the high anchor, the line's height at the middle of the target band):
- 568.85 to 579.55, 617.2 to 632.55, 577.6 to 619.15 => 4.2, 67.7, 53.3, 60.8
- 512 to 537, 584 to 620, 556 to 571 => -1.7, 71.9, 52.8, 62.3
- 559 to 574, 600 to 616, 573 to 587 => -2.1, 68.7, 41.8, 60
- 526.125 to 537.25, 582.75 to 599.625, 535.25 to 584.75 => 0.9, 70.8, 66.7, 68.8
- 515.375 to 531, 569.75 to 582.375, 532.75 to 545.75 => 0.6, 72.6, 67.4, 71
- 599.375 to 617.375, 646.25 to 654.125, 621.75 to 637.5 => -2.7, 42.2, 61.2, 51.9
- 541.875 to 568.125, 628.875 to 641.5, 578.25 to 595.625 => -0.5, 67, 67.7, 67.3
